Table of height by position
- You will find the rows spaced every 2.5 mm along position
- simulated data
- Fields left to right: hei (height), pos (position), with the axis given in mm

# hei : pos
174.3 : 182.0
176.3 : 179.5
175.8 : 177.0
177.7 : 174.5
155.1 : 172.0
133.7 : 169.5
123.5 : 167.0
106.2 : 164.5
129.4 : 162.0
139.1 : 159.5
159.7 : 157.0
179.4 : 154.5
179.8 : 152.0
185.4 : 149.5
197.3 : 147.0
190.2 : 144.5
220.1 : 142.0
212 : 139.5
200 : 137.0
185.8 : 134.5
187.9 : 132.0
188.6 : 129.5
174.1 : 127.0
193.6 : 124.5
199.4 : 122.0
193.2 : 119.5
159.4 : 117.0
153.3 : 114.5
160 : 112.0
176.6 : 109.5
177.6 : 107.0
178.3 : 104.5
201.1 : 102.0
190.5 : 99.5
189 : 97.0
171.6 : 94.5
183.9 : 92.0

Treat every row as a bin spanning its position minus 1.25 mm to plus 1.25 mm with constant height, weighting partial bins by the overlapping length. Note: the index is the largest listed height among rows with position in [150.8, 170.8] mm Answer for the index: 179.8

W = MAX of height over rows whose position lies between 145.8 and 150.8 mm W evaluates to 197.3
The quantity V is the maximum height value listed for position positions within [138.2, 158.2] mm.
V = 220.1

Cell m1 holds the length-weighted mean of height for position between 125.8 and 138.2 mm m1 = 187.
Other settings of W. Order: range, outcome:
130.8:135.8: 187.9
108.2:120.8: 193.2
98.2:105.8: 201.1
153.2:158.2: 179.4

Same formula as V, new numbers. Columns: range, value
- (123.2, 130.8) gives 193.6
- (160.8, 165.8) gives 129.4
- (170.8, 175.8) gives 177.7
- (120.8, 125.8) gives 199.4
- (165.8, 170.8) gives 133.7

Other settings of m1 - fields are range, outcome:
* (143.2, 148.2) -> 194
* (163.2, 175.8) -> 139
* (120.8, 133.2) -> 189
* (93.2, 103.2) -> 188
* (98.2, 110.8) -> 185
